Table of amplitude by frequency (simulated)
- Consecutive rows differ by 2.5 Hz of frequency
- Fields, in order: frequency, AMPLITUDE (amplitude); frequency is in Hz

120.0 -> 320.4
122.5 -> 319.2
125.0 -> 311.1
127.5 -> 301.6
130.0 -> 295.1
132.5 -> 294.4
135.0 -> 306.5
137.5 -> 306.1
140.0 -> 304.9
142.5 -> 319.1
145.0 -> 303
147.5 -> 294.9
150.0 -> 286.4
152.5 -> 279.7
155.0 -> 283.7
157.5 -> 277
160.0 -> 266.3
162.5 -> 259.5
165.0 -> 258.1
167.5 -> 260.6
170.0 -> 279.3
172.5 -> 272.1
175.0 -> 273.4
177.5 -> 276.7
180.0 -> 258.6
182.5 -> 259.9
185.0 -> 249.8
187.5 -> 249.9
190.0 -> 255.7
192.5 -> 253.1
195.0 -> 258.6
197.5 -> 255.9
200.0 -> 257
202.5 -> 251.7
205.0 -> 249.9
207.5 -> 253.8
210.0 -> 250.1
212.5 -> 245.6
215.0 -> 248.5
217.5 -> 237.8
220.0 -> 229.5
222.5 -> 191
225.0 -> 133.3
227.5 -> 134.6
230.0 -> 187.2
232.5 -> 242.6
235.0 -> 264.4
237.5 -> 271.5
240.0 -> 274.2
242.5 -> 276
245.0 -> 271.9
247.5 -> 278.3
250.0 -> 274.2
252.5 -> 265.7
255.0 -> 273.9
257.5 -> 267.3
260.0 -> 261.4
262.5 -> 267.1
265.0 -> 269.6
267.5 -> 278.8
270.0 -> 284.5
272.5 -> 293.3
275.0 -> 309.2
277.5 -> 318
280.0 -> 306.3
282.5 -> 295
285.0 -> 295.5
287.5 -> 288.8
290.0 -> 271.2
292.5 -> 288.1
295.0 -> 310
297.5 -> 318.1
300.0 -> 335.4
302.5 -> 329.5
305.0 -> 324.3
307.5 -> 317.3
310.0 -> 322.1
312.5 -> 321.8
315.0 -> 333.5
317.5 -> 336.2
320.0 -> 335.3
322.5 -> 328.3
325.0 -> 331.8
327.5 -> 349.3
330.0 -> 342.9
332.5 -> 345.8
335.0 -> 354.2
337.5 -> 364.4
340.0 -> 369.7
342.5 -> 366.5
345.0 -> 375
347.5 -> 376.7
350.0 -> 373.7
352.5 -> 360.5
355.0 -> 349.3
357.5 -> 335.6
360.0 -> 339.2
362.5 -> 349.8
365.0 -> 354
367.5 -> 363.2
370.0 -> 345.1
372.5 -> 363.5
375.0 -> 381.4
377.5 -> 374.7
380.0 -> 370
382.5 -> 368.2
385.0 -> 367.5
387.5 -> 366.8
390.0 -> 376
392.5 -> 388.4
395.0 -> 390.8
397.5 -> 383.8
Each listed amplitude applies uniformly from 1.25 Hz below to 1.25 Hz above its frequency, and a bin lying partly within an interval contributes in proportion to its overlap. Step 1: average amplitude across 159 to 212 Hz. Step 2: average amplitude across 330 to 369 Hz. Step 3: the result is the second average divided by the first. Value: 1.4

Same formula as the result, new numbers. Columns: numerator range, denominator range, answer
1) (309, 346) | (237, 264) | 1.27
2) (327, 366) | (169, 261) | 1.43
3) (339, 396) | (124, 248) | 1.40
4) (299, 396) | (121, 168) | 1.21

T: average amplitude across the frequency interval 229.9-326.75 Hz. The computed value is 294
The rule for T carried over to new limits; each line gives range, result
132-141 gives 304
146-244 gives 252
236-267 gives 271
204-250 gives 237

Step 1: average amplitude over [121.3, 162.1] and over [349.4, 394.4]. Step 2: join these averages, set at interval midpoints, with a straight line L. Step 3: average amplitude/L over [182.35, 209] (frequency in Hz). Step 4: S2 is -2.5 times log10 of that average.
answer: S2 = 0.22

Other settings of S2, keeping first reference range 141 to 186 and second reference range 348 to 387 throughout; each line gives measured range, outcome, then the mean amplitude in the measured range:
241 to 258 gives 0.14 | 273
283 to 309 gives 0.08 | 308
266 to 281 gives 0.08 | 298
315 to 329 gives 0.02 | 336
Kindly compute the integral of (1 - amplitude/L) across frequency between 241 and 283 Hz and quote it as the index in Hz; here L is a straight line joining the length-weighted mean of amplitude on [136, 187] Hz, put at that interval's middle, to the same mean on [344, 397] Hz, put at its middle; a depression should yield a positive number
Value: 5.1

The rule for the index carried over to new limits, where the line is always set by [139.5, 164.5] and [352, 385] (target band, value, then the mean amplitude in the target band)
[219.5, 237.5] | 6.38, 201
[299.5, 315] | 0.58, 325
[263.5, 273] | 1.31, 280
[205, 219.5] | 2.82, 246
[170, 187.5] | 1.77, 265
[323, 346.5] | -0.52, 355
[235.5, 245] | 1.28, 273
